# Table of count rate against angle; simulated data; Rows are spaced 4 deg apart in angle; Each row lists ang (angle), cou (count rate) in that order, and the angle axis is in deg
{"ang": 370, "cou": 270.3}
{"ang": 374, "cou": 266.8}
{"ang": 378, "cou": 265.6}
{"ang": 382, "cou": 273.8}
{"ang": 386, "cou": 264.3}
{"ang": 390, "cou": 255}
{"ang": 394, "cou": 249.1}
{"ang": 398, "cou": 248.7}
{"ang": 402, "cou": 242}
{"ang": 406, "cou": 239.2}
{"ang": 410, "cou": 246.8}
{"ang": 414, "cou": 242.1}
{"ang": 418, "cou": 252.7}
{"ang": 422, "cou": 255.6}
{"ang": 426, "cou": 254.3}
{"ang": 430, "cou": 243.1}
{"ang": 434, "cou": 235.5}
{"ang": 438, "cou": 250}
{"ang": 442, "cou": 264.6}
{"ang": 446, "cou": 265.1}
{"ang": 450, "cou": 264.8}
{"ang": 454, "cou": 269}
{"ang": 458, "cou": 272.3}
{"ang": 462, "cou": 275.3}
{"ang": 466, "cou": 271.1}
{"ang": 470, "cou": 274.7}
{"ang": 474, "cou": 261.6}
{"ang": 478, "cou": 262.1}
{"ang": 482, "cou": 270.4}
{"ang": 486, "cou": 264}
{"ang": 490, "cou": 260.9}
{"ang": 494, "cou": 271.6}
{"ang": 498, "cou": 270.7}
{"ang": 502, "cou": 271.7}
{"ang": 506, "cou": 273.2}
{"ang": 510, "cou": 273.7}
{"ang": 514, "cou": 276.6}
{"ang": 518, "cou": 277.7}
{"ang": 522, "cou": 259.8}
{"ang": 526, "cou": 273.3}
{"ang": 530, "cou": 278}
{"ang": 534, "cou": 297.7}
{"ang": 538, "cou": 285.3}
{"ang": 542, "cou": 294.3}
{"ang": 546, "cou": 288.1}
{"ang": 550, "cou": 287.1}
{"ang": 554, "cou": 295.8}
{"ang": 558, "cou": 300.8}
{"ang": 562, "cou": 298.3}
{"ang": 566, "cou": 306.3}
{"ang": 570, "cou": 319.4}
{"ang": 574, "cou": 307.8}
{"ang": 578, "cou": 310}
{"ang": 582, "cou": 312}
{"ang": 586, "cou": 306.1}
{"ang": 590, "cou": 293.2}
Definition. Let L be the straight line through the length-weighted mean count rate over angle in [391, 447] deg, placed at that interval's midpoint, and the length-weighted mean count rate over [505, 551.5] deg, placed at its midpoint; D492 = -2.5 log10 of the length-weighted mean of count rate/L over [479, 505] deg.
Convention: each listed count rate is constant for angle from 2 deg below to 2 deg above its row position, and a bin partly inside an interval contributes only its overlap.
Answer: 0.01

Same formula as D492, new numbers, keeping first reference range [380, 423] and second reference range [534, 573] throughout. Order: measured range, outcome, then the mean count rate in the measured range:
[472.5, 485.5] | 0.042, 265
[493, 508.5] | 0.038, 272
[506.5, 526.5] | 0.055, 272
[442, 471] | -0.006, 270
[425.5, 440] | 0.070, 245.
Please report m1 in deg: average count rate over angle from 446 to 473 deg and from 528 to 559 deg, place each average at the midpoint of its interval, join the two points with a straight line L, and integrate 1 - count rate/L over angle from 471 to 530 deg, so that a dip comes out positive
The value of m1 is 2.3 deg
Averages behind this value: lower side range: 270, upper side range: 291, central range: 269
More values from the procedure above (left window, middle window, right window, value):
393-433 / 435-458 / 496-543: -0.5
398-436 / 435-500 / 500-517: -1.2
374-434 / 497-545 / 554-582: 2.2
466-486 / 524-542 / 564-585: 0.5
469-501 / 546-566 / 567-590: 0.2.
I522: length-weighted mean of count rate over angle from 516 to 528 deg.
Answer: 270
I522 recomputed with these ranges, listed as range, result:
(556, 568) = 302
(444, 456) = 266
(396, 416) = 244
